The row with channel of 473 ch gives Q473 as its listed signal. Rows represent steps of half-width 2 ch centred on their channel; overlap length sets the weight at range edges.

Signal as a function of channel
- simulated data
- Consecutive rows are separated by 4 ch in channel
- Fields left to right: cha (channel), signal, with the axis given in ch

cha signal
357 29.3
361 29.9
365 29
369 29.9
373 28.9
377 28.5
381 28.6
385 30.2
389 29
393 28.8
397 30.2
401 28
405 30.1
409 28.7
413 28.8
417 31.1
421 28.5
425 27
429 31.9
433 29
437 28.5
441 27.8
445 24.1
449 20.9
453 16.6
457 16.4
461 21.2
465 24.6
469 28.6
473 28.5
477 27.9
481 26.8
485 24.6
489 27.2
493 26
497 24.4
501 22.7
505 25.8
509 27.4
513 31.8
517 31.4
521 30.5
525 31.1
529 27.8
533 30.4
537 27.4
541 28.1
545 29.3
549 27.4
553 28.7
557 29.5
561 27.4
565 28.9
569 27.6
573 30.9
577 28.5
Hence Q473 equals 28.5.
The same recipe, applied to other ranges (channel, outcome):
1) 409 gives 28.7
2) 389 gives 29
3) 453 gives 16.6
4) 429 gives 31.9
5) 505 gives 25.8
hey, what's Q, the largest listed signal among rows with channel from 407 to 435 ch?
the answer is 31.9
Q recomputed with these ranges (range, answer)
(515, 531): 31.4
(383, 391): 30.2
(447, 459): 20.9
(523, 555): 31.1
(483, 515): 31.8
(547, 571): 29.5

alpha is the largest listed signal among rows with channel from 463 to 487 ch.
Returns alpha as 28.6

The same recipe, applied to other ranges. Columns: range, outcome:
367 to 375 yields 29.9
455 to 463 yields 21.2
